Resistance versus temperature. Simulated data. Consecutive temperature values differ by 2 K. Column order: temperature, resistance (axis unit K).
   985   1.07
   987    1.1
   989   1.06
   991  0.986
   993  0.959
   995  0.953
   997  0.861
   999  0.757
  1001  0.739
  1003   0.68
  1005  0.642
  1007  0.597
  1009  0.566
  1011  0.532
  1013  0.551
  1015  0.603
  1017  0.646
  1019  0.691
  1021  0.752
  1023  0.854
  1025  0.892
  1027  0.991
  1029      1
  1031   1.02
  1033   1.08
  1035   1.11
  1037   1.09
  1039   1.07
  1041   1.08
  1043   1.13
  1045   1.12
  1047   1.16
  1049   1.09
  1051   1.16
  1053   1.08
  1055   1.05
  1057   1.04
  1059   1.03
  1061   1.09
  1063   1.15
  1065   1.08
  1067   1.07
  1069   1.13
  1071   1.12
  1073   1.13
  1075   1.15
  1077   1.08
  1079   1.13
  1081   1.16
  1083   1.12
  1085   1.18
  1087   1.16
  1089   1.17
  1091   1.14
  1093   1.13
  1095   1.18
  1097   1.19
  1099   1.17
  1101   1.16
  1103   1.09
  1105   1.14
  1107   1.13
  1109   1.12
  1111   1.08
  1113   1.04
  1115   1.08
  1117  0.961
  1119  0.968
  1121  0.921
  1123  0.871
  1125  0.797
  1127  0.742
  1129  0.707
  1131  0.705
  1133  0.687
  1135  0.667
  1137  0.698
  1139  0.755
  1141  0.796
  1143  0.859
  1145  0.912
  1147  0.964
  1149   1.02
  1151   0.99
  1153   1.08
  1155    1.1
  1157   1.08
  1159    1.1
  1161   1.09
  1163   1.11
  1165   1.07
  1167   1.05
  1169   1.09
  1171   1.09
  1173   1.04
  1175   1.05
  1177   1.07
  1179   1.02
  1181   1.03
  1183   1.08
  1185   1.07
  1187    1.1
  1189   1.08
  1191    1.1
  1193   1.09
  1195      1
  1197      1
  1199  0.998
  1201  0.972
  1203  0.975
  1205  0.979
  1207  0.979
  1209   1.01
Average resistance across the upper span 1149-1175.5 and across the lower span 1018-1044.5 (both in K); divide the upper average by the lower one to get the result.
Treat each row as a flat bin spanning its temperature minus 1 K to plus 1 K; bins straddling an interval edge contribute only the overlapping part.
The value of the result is 1.09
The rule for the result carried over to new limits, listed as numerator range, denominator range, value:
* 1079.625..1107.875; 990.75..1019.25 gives 1.62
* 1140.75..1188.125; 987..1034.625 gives 1.28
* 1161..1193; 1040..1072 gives 0.97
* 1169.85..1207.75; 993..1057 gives 1.16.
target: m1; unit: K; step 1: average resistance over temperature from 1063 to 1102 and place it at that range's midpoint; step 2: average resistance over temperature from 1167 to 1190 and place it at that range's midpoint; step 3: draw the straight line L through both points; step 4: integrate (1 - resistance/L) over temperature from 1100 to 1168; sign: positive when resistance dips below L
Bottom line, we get 8.8 K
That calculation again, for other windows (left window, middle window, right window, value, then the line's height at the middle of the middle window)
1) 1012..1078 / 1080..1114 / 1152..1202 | -3.6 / 1.03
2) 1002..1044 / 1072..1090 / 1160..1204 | -4.4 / 0.916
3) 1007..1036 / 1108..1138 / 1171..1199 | 2.7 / 0.958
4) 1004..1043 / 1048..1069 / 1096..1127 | -3.9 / 0.917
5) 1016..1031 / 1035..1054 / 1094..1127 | -4.6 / 0.894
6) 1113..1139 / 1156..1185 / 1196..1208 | -4.8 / 0.917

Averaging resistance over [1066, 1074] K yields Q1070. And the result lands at 1.11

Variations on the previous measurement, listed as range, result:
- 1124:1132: 0.738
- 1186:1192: 1.09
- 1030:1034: 1.05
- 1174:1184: 1.05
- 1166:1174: 1.07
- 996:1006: 0.736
